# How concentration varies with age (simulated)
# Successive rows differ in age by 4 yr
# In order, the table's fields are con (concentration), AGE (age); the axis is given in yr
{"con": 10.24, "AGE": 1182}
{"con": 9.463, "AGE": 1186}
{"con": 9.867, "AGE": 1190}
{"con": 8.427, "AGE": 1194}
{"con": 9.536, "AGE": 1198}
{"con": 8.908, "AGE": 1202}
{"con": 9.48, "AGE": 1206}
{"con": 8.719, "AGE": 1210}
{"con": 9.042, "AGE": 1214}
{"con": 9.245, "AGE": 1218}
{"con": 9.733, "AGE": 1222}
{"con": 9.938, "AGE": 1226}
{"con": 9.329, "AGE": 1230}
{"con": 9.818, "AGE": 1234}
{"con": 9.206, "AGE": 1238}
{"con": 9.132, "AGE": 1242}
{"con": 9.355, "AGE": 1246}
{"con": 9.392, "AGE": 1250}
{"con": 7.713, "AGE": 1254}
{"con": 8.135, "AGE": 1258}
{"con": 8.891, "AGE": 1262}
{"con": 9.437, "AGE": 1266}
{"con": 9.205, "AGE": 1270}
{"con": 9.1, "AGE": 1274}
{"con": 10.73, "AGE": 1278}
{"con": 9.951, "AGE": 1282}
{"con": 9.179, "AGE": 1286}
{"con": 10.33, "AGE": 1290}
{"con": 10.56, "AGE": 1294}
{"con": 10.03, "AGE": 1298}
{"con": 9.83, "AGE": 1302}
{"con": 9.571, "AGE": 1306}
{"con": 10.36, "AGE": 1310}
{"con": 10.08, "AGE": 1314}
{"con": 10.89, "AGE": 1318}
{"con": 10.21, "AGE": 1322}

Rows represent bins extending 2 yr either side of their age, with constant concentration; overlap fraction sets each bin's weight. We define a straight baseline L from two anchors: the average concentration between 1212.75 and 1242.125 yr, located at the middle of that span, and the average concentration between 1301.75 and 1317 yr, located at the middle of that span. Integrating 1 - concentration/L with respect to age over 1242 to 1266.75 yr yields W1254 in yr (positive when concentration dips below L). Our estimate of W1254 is 2.1 yr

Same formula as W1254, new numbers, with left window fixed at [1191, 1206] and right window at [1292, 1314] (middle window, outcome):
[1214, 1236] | -0.5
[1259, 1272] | 0.8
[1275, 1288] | 0.0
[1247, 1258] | 1.2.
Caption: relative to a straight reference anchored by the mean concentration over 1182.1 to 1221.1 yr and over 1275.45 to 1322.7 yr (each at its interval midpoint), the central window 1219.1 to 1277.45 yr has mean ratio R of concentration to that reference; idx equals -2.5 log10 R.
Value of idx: 0.05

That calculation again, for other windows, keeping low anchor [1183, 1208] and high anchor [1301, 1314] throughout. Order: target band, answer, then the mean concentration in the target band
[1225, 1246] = 0.011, 9.45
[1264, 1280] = 0.015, 9.62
